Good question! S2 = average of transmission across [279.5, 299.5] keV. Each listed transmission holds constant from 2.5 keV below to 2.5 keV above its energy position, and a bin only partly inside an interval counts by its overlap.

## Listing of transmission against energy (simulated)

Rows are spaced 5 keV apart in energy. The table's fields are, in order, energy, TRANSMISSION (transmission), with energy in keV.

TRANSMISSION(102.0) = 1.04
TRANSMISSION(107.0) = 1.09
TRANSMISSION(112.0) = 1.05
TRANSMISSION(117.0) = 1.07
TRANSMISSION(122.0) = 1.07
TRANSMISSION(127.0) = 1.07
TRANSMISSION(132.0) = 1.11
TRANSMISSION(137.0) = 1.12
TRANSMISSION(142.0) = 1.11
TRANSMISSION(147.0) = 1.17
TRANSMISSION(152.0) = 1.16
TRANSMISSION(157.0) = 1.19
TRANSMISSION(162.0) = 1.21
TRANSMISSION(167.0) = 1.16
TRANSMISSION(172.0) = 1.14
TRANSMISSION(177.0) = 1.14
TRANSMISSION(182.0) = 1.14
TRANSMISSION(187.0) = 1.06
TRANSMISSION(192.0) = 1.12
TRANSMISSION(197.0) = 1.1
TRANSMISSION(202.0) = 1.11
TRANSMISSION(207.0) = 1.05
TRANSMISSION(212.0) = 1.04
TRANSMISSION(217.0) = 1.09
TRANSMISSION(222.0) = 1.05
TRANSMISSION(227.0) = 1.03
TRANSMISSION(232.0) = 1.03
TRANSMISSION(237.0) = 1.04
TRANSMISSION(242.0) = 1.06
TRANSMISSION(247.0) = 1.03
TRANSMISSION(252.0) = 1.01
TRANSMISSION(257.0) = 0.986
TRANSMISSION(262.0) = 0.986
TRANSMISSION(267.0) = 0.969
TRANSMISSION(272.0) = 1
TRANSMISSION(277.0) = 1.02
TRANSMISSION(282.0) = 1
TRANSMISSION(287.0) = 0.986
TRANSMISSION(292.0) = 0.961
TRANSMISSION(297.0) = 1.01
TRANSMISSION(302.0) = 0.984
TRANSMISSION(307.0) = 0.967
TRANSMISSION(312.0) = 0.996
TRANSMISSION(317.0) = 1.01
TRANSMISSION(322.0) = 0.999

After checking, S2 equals 0.989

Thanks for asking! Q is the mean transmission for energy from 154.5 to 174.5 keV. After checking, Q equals 1.17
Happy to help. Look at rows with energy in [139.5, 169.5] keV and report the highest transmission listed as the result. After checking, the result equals 1.21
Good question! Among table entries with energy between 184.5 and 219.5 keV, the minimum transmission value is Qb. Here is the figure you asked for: 1.04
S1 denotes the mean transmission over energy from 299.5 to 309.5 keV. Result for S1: 0.975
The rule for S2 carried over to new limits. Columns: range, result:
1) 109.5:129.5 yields 1.07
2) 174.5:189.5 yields 1.11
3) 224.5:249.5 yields 1.04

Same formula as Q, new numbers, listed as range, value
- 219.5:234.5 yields 1.04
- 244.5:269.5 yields 0.996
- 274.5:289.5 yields 1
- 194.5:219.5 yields 1.08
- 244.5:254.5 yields 1.02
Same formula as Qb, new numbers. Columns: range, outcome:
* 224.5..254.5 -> 1.01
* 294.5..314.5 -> 0.967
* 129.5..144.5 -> 1.11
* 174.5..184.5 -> 1.14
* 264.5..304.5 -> 0.961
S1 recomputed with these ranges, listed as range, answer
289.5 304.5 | 0.985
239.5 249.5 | 1.05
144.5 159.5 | 1.17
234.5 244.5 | 1.05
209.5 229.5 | 1.05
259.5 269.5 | 0.977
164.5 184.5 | 1.15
